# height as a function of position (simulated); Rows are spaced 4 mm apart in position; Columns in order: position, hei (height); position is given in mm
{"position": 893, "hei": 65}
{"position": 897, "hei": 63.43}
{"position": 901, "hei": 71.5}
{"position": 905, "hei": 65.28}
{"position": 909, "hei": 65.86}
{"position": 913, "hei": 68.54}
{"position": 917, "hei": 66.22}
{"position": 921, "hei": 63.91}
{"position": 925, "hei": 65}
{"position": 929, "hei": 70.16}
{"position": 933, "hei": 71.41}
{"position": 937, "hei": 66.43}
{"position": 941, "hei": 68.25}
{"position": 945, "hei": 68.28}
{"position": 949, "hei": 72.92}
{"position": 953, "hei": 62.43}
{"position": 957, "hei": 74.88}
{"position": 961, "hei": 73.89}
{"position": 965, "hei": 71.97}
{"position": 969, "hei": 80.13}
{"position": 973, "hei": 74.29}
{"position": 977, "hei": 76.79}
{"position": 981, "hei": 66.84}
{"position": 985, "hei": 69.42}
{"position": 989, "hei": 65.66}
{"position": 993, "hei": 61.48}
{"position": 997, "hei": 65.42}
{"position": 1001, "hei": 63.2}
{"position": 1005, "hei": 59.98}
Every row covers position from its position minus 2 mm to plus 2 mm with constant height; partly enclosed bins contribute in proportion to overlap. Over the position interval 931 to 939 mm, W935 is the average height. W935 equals 68.9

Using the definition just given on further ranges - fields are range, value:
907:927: 65.9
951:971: 72.7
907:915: 67.2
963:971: 76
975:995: 68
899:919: 67.5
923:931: 67.6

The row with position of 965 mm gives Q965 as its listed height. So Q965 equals 71.97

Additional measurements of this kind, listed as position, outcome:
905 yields 65.28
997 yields 65.42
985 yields 69.42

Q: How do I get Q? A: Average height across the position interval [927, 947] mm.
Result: 68.9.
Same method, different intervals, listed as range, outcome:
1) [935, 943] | 67.3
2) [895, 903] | 67.5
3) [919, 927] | 64.5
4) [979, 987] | 68.1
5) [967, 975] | 77.2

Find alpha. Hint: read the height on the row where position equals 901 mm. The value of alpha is 71.5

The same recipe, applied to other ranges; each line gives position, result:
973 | 74.29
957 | 74.88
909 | 65.86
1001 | 63.2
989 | 65.66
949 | 72.92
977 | 76.79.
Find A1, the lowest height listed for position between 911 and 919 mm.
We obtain 66.22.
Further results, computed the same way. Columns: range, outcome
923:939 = 65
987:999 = 61.48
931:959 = 62.43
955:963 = 73.89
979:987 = 66.84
